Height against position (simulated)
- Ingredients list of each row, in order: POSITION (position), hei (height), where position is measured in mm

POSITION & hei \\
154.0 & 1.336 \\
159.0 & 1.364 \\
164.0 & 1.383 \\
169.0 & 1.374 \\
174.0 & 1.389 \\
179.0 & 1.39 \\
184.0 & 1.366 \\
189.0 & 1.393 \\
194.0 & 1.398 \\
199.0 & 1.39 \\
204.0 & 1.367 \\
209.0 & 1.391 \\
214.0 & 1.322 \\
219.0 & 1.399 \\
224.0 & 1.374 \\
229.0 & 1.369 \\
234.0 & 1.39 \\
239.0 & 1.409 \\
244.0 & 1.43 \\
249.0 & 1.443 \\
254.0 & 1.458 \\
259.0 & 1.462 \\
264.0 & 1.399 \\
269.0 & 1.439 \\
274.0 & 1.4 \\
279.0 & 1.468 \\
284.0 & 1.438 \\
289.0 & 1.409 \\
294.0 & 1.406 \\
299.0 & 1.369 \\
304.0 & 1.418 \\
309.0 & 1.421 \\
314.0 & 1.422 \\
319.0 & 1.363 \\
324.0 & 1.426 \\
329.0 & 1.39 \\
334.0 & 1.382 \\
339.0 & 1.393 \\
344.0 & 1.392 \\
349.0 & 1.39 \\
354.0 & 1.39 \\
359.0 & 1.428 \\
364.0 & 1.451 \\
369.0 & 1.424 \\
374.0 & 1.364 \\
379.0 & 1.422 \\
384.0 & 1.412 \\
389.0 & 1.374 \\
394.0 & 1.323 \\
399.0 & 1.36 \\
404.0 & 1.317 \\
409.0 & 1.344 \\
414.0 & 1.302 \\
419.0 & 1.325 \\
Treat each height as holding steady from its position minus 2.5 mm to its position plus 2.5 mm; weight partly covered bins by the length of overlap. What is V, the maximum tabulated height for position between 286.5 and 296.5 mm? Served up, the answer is 1.409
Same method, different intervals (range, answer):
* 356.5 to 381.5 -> 1.451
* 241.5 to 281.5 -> 1.468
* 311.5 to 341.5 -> 1.426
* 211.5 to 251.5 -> 1.443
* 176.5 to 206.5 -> 1.398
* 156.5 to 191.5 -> 1.393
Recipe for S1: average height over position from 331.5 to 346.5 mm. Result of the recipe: 1.39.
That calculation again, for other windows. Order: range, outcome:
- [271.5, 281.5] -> 1.43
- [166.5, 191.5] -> 1.38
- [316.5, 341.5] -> 1.39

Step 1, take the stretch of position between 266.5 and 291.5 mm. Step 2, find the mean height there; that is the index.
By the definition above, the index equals 1.43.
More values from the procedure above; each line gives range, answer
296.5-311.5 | 1.4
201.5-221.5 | 1.37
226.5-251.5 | 1.41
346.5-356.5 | 1.39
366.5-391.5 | 1.4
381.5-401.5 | 1.37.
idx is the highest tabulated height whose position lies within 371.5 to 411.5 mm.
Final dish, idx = 1.422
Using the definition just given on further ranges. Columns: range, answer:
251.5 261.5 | 1.462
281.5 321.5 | 1.438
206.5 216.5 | 1.391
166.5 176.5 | 1.389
